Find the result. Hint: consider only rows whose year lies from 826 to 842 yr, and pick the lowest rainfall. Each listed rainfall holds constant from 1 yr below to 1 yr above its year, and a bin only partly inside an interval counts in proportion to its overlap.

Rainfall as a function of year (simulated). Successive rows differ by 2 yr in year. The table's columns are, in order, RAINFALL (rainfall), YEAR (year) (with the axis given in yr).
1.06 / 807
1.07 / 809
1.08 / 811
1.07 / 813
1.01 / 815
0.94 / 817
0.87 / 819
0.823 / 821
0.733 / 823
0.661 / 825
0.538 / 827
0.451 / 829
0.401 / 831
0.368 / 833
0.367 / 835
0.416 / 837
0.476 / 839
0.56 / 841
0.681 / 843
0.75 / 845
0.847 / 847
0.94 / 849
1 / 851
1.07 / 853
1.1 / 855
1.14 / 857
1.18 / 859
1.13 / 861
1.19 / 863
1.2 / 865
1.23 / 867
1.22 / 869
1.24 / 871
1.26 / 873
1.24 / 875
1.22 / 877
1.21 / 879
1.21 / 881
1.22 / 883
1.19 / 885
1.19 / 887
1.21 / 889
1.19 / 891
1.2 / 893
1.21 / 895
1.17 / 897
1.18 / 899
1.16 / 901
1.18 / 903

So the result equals 0.367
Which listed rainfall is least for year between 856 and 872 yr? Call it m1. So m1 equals 1.13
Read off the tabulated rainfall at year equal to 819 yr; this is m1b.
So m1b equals 0.87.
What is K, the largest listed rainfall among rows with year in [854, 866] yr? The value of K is 1.2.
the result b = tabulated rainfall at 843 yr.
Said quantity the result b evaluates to 0.681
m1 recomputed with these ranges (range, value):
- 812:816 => 1.01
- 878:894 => 1.19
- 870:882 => 1.21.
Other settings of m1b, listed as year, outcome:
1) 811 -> 1.08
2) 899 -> 1.18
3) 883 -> 1.22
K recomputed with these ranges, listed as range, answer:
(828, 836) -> 0.451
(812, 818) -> 1.07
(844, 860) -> 1.18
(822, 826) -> 0.733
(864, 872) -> 1.24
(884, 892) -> 1.21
